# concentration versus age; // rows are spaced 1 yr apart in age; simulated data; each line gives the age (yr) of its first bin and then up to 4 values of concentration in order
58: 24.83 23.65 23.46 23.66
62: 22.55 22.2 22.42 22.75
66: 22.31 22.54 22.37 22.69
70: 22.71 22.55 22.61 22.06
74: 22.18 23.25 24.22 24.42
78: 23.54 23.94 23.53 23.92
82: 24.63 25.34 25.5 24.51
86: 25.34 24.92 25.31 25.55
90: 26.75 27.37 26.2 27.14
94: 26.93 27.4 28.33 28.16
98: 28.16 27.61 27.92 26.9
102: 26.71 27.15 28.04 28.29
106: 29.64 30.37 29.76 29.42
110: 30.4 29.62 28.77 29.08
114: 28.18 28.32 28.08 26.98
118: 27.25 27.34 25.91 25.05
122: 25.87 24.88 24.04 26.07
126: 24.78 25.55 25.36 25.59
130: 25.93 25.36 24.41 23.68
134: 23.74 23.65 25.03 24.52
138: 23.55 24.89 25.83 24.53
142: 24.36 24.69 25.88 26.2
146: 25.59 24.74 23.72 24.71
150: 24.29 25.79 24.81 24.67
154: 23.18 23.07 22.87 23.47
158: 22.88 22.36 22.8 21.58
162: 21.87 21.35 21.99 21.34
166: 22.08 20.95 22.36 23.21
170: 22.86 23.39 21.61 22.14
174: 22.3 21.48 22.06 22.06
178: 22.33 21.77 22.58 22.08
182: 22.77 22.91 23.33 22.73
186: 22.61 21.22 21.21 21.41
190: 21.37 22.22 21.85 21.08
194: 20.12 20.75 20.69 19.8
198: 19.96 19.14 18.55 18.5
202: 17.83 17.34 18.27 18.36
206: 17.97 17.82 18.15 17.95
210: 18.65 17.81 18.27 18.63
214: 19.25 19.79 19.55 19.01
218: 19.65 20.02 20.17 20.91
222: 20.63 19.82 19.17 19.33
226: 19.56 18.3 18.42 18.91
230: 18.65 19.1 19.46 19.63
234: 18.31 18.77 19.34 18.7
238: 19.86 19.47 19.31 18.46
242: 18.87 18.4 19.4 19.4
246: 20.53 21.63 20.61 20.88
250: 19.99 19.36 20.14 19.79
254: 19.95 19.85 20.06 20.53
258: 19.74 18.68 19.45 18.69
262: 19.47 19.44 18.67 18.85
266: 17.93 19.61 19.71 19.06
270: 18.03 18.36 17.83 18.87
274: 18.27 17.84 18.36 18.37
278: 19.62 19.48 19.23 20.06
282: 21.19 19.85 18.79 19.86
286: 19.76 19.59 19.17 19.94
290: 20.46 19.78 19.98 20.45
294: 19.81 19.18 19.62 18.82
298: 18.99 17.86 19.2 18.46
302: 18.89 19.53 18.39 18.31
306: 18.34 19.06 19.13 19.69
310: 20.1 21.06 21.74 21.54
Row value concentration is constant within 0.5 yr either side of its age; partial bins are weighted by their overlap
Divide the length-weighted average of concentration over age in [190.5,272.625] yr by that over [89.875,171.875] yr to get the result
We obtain 0.76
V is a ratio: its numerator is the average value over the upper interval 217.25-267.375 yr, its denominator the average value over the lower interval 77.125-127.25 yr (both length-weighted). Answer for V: 0.73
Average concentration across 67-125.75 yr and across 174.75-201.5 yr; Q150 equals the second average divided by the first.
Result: 0.82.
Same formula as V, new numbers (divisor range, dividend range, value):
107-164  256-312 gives 0.76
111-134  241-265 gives 0.75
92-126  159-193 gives 0.80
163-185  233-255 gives 0.88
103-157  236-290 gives 0.75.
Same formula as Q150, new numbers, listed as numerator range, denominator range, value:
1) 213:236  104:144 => 0.73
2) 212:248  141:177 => 0.83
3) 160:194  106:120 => 0.77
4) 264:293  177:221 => 0.95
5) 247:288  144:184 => 0.84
